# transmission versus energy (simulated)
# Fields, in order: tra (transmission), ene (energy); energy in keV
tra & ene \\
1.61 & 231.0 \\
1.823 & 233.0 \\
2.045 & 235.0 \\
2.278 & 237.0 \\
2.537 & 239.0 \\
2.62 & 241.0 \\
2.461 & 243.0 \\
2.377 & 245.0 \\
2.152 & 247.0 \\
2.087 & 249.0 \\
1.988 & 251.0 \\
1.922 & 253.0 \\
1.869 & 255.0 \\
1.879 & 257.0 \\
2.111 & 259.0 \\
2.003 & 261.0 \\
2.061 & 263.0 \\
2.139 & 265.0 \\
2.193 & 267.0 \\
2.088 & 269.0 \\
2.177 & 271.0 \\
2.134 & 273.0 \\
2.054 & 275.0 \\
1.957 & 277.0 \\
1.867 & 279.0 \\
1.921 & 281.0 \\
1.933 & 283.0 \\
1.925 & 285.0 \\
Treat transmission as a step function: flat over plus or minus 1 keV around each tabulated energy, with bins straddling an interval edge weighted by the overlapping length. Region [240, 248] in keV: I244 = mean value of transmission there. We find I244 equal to 2.4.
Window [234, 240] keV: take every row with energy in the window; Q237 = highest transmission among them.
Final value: 2.537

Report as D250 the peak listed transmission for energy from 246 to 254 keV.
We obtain 2.152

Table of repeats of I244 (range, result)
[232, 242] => 2.26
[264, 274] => 2.15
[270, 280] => 2.04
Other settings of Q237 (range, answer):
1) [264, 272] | 2.193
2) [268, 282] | 2.177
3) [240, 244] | 2.62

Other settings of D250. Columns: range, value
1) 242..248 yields 2.461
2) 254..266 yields 2.139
